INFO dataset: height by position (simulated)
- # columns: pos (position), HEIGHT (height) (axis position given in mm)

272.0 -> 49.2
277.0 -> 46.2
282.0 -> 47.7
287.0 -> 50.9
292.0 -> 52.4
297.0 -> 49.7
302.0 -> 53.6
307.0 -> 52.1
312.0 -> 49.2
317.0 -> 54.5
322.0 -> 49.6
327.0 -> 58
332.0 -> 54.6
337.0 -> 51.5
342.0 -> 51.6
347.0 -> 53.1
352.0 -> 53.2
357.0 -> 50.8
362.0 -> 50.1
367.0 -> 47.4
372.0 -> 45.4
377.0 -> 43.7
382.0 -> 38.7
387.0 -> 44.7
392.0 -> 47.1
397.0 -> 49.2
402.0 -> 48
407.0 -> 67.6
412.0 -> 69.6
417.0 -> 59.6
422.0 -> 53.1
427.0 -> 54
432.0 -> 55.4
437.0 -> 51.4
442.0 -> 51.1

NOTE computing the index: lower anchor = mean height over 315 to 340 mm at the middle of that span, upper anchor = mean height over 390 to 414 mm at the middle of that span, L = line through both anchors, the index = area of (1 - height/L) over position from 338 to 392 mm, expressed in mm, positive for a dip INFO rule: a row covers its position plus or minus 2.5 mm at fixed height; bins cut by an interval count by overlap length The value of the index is 6.8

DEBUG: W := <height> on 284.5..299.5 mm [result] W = 51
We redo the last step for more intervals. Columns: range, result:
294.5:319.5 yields 51.8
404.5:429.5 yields 60.8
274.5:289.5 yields 48.3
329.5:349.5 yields 52.7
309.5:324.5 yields 51.1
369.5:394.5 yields 43.9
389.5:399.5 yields 48.1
